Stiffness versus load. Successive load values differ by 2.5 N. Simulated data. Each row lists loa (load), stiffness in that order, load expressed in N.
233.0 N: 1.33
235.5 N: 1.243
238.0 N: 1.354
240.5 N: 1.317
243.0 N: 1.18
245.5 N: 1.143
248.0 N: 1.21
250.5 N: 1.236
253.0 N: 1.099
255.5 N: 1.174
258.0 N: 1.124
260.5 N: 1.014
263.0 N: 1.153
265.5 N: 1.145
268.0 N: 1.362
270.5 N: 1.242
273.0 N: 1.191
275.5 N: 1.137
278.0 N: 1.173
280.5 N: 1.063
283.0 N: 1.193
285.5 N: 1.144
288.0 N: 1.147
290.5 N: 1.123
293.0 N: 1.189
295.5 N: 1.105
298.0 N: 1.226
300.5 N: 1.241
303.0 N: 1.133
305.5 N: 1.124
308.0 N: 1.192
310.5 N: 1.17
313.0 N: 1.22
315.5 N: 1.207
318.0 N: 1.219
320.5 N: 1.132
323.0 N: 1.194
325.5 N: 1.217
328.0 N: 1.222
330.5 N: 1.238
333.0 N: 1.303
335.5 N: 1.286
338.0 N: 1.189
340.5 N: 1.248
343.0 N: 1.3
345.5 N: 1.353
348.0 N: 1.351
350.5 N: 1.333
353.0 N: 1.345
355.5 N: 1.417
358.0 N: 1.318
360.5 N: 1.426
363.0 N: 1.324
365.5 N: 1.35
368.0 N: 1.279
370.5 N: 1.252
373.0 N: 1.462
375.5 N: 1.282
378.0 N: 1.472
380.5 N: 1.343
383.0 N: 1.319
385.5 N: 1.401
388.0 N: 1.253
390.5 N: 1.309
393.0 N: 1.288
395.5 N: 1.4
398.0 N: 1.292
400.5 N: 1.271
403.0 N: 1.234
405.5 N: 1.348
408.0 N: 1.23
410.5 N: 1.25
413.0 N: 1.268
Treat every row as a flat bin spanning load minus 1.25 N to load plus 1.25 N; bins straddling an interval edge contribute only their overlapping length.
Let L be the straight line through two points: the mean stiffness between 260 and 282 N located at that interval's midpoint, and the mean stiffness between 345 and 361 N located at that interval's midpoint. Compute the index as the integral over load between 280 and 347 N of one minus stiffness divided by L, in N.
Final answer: 3.6 N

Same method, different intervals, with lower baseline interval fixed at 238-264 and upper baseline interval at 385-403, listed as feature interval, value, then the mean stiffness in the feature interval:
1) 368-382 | -0.7 N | 1.35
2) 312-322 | 0.3 N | 1.19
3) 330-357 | -1.0 N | 1.31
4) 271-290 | 0.8 N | 1.15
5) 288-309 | 0.9 N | 1.17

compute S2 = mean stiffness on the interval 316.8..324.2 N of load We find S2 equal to 1.18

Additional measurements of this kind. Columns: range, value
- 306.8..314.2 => 1.19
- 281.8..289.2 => 1.16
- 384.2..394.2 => 1.31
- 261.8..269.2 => 1.22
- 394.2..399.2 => 1.35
